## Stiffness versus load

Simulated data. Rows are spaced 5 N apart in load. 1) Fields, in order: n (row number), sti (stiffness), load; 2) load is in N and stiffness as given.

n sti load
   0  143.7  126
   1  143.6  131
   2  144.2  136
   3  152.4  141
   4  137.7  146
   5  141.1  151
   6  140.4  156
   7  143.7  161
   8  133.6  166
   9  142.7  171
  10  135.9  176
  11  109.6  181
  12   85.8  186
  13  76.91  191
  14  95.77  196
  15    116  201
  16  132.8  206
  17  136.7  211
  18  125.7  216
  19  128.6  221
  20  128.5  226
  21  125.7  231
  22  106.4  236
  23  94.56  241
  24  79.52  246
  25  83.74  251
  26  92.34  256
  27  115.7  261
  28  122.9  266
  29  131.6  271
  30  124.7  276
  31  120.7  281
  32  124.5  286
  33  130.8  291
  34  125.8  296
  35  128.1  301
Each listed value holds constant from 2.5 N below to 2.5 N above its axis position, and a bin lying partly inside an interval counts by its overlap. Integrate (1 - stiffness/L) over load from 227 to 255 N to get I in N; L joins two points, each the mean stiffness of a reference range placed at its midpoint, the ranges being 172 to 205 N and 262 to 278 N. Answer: 4.5 N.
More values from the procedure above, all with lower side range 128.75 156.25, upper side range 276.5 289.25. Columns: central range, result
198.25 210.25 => 0.80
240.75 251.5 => 3.69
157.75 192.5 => 4.77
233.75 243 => 2.08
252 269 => 2.41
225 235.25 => 0.60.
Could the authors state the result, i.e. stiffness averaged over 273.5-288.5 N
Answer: 123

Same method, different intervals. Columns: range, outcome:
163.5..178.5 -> 137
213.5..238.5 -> 123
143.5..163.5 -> 141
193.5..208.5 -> 115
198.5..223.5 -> 128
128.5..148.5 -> 144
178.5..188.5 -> 97.7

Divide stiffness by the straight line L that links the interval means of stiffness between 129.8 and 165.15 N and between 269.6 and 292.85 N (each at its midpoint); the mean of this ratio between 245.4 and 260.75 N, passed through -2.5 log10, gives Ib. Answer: 0.39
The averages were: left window 143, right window 126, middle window 90.4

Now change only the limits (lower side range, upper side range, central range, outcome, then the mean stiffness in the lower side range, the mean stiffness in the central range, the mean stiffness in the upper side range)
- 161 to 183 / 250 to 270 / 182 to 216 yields 0.14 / 132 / 109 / 107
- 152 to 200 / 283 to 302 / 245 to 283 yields 0.14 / 119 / 110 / 127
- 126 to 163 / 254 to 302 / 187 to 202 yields 0.40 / 143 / 93.2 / 122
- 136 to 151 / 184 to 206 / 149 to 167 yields -0.07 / 144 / 140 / 98.2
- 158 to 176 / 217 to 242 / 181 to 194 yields 0.45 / 139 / 87.3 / 119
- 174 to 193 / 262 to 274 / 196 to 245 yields -0.07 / 102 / 119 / 126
